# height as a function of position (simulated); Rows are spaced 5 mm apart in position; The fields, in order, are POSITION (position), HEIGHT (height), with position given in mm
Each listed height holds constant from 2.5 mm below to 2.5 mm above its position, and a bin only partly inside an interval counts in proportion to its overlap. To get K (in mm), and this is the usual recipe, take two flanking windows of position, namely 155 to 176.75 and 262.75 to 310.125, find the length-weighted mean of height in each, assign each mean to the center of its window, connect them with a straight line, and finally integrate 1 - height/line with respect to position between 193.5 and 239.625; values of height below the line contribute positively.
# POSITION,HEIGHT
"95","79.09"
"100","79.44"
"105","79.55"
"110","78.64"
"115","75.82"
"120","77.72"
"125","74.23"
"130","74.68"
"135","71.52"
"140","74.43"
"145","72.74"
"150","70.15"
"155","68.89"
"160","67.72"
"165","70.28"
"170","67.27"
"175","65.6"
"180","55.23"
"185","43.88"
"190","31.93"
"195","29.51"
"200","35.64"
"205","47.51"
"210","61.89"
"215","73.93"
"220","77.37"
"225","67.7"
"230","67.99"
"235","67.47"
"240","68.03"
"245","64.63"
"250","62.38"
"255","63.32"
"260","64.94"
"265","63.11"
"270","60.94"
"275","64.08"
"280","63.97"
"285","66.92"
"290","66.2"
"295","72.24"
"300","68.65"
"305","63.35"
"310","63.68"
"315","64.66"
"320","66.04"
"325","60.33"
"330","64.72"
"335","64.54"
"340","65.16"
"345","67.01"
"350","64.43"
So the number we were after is 4.8 mm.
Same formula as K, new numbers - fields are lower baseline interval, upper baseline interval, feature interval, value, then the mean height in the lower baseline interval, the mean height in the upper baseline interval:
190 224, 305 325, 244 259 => -1.5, 53.3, 64.1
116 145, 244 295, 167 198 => 9.6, 74.4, 64.4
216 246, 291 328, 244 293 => 2.5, 69.3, 65.6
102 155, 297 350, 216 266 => 1.5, 74.7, 64.9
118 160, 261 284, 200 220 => 2.3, 72.7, 63.4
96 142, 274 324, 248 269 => 1.5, 76.3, 65.9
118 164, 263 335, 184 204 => 9.8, 72.3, 64.9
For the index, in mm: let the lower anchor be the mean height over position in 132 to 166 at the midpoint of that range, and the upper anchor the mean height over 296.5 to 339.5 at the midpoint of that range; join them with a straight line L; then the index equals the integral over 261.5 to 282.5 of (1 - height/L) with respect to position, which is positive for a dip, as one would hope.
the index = 1.0 mm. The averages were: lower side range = 70.9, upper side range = 64.7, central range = 63.1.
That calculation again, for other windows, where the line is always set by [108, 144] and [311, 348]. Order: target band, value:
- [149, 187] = 4.9 mm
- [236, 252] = 0.9 mm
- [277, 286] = 0.3 mm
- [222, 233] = 0.3 mm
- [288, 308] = -0.4 mm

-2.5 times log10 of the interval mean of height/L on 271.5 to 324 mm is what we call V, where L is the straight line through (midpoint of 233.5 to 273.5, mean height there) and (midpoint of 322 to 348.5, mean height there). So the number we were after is -0.02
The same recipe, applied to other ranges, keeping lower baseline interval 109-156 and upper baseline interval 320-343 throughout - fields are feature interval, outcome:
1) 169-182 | 0.151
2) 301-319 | 0.010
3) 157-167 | 0.054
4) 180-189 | 0.499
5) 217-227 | -0.052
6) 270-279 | 0.061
